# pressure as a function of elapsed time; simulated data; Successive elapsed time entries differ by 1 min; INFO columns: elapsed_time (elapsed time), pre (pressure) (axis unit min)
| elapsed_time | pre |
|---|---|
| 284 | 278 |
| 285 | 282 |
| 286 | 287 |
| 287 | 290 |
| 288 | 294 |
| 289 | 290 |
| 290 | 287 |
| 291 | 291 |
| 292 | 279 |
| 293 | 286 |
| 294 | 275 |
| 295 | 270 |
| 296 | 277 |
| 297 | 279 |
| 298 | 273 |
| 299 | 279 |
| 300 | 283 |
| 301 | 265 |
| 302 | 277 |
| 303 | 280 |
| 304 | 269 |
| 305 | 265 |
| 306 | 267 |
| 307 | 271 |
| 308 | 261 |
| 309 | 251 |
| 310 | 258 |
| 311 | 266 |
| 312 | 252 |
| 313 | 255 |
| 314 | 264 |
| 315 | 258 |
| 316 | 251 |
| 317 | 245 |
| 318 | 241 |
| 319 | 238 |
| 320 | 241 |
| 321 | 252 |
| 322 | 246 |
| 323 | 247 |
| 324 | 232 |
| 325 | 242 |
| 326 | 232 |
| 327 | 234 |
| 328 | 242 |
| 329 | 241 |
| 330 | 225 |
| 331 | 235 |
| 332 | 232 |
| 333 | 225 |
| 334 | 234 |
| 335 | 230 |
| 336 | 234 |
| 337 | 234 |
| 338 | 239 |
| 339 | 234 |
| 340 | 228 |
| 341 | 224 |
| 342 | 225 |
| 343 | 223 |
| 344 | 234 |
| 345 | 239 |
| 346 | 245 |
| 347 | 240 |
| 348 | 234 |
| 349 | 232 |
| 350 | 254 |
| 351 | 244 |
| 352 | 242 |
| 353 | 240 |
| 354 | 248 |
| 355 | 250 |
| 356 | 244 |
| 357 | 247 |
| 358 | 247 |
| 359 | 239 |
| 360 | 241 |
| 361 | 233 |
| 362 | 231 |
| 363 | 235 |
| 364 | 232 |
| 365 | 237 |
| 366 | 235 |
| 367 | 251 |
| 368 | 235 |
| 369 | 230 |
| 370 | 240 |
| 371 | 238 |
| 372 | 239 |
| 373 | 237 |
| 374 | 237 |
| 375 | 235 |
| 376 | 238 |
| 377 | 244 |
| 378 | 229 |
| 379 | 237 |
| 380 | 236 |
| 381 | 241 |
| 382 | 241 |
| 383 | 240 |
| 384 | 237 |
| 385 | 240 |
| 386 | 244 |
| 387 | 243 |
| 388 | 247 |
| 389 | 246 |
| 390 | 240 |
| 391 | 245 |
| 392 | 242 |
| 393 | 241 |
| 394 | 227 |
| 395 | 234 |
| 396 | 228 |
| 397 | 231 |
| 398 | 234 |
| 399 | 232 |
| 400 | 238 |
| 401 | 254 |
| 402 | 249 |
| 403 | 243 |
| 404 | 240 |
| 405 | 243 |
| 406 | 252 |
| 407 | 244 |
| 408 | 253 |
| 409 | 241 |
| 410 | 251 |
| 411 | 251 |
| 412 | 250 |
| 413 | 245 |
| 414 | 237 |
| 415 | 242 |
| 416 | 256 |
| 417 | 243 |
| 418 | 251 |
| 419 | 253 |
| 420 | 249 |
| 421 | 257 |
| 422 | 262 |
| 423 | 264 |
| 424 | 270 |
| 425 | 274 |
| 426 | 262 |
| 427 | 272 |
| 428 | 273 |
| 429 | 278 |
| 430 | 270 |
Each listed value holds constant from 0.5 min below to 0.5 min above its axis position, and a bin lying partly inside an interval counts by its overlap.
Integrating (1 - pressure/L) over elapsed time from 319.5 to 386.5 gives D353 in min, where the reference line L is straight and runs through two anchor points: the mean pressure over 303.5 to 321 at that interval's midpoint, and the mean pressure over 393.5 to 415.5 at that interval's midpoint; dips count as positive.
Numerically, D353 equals 3.2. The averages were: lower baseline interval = 256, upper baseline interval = 242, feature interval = 238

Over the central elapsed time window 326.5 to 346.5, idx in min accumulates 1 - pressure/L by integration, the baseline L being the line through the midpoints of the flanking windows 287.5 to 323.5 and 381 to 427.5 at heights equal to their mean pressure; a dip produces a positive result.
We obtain 2.1 min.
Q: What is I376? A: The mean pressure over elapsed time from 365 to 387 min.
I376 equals 238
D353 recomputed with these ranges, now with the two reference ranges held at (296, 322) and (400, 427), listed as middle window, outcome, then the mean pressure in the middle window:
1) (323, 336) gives 1.3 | 234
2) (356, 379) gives 1.6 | 238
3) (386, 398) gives 0.7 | 239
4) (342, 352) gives 0.8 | 238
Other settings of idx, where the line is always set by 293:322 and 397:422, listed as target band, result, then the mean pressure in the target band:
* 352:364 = 0.6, 241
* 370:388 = 0.9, 239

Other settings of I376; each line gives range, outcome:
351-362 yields 243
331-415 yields 239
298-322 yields 260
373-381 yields 237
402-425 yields 250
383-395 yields 241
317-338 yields 237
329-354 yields 235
